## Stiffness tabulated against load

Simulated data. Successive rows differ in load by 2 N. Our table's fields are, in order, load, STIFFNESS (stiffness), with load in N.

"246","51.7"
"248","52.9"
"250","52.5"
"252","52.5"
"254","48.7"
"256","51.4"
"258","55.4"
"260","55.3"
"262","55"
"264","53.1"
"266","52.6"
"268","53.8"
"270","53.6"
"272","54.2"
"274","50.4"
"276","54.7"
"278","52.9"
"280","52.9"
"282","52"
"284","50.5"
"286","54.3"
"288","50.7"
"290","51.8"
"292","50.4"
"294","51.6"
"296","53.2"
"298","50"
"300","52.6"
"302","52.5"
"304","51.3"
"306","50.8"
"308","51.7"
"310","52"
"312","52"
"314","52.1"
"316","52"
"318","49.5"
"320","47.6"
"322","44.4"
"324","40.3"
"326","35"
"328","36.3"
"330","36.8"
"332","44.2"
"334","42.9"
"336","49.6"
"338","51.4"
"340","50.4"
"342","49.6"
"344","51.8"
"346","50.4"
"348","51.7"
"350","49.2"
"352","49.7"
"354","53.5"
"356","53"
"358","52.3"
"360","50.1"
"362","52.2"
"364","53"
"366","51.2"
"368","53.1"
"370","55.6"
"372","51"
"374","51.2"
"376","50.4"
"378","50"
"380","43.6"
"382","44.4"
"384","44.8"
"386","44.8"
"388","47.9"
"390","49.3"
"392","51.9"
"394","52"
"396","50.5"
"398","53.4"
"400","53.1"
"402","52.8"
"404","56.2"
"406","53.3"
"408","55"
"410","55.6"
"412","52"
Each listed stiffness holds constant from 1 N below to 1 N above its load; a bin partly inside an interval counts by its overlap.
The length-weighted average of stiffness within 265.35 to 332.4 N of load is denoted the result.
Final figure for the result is 49.8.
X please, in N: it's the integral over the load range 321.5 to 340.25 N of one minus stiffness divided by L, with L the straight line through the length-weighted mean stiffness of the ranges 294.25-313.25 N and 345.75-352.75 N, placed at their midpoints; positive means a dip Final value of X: 3.0 N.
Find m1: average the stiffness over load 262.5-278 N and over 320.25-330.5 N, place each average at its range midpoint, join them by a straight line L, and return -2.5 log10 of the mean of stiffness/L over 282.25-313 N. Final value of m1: -0.12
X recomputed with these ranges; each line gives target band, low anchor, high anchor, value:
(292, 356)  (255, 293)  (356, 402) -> 3.7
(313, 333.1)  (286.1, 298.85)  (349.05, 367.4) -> 3.0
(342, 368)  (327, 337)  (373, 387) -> -4.2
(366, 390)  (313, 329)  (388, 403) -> 0.5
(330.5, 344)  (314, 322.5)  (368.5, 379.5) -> 0.5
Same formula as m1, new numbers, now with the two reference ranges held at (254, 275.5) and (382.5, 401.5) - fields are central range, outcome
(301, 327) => 0.07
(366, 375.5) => -0.05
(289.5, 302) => 0.02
